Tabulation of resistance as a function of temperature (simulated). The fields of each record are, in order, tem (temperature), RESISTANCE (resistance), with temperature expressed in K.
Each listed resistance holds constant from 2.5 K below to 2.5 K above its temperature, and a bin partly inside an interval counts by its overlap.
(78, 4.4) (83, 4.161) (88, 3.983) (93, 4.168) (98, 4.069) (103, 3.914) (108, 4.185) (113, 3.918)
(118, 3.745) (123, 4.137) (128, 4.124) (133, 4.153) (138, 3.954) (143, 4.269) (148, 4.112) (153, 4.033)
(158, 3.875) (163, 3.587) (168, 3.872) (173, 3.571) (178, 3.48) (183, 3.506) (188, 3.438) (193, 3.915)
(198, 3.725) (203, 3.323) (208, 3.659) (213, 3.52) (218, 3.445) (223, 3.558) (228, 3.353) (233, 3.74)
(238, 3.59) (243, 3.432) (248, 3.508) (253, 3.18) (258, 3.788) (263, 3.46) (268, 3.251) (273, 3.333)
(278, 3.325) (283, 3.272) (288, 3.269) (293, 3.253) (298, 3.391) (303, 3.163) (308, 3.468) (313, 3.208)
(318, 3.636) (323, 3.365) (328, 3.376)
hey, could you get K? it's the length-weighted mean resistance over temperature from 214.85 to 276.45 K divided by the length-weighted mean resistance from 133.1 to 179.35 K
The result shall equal 0.89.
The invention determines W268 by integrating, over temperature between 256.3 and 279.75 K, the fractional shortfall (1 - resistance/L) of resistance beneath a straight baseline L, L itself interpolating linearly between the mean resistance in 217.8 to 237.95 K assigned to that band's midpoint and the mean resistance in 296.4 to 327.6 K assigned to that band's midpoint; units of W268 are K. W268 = 0.3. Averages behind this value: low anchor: 3.54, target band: 3.42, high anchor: 3.37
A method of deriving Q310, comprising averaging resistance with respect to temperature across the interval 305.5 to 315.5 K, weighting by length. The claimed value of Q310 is 3.34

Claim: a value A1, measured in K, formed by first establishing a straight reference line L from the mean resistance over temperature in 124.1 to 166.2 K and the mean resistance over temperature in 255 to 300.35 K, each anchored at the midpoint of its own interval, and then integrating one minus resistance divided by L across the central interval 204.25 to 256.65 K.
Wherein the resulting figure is 1.4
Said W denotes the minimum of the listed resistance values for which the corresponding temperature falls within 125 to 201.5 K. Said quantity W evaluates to 3.438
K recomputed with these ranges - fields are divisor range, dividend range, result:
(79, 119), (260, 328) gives 0.83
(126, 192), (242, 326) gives 0.88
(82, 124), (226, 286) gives 0.85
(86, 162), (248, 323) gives 0.83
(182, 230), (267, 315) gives 0.93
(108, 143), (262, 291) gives 0.82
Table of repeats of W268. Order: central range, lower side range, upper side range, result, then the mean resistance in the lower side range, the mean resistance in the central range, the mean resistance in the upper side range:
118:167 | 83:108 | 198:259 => -1.8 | 4.06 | 4.01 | 3.51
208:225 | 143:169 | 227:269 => 0.5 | 3.93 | 3.53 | 3.49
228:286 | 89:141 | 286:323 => 1.3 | 4.04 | 3.44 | 3.34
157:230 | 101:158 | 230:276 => 3.2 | 4.04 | 3.58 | 3.47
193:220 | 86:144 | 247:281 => 0.6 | 4.05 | 3.57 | 3.4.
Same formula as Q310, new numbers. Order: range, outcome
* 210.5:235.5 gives 3.52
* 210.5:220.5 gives 3.48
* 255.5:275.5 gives 3.46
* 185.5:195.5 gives 3.68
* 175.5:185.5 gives 3.49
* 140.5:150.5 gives 4.19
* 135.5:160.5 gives 4.05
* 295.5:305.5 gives 3.28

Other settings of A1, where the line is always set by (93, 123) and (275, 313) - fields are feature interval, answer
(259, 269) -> -0.07 K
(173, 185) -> 0.72 K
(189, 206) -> 0.13 K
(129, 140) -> -0.48 K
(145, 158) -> -0.71 K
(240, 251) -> 0.06 K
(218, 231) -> 0.35 K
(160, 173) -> 0.25 K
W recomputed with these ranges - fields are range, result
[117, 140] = 3.745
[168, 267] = 3.18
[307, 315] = 3.208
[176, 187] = 3.48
